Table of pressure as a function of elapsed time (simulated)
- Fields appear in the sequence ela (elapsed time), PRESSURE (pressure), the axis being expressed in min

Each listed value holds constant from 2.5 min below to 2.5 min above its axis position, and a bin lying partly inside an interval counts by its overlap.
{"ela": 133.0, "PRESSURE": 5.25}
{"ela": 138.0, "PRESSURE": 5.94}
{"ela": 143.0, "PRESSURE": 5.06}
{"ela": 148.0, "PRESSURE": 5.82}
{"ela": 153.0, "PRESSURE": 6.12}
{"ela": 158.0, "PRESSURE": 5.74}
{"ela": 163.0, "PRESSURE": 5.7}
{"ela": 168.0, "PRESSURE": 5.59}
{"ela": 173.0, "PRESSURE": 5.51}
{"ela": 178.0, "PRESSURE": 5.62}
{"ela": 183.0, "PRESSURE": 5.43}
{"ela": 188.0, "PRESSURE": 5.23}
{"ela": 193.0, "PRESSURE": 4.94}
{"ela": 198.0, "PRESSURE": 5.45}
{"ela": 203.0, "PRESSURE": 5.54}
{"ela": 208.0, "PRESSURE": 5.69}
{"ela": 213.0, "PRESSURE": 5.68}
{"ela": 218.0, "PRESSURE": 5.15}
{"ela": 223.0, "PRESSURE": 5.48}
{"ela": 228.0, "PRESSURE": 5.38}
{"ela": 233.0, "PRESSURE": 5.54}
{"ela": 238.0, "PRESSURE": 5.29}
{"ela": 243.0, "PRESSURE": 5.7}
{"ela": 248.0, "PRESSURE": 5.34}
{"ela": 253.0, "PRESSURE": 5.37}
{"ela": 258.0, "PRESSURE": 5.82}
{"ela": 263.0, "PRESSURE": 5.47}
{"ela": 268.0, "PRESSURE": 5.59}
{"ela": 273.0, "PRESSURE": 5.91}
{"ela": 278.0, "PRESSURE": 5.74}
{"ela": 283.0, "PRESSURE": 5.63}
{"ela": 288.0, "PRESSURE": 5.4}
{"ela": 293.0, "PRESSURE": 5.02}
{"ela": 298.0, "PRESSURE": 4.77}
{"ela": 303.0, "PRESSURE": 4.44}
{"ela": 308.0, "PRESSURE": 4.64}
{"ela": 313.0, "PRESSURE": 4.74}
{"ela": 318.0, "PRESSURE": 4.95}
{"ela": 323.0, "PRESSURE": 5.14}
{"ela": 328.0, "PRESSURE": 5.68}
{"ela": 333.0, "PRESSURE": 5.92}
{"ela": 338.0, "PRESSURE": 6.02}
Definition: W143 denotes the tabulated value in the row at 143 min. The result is 5.06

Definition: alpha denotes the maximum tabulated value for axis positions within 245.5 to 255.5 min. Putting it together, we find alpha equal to 5.37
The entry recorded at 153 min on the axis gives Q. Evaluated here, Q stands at 6.12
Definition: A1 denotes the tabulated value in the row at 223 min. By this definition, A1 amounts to 5.48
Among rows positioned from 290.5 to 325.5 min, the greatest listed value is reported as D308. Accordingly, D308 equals 5.14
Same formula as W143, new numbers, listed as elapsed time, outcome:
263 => 5.47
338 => 6.02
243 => 5.7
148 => 5.82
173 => 5.51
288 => 5.4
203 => 5.54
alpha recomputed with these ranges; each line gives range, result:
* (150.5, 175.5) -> 6.12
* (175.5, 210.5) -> 5.69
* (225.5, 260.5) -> 5.82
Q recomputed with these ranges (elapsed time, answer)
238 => 5.29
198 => 5.45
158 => 5.74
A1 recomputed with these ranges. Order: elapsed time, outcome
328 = 5.68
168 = 5.59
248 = 5.34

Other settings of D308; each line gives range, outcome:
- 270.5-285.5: 5.91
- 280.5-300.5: 5.63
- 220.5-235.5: 5.54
